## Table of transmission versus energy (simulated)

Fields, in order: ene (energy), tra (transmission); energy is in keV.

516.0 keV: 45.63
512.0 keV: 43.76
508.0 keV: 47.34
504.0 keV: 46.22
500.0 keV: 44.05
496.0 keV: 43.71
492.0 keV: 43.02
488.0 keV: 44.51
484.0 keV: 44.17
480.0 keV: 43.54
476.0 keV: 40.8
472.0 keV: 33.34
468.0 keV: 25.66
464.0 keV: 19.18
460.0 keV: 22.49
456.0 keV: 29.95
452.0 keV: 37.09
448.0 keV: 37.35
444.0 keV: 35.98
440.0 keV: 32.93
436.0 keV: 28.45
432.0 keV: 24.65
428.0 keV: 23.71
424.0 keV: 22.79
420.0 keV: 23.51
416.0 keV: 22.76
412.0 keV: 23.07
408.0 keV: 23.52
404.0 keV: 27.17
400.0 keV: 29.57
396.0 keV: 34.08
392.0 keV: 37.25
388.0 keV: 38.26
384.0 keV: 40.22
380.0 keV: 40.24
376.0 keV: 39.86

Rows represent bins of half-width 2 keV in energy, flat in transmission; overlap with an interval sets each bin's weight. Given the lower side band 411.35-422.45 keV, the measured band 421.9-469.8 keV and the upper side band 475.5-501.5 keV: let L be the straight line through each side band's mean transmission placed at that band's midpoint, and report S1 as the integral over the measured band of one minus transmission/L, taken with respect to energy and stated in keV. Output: 4.0 keV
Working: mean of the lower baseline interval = 23.1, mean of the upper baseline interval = 43.5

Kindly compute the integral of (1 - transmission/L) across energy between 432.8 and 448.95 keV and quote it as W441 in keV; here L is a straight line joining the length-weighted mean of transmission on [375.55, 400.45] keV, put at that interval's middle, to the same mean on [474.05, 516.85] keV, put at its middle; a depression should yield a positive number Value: 3.2 keV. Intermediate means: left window 37.4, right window 44.2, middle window 32.8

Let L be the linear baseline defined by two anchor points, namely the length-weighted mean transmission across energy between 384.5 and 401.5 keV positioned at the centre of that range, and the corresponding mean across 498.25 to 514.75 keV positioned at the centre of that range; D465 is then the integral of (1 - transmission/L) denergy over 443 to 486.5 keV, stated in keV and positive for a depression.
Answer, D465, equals 8.4 keV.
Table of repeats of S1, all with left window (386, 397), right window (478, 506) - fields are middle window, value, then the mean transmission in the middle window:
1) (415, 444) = 9.72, 26.4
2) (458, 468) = 4.82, 21.8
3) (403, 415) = 4.36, 24.2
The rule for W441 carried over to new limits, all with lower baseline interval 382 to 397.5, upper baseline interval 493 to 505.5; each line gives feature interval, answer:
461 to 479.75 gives 5.3 keV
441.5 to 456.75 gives 2.2 keV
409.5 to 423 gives 5.6 keV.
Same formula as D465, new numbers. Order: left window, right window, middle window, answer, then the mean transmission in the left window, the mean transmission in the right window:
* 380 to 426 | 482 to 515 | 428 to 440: 2.6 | 29.8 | 44.6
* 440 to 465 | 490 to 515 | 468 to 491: -0.9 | 31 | 44.7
